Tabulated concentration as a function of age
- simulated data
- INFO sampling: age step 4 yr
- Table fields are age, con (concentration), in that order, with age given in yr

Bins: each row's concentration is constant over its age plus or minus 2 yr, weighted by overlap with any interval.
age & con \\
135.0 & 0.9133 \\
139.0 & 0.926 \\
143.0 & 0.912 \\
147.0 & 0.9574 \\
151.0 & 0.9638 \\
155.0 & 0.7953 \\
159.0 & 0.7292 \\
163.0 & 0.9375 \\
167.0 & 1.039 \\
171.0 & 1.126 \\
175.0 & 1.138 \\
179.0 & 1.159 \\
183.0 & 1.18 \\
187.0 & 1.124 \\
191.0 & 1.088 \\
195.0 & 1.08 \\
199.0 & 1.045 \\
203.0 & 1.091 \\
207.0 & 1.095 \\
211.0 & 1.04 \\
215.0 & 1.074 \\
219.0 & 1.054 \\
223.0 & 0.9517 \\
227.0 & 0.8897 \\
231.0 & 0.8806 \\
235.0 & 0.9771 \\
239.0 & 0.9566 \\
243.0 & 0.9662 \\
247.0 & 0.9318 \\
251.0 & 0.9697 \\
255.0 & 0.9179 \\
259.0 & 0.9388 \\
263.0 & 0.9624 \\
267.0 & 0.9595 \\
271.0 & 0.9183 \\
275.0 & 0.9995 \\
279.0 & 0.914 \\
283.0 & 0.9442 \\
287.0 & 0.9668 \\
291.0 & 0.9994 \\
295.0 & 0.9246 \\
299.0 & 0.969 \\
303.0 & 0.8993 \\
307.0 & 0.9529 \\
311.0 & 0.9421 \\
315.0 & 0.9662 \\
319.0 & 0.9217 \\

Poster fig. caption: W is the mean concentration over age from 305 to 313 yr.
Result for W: 0.948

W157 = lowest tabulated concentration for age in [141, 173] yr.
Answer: 0.7292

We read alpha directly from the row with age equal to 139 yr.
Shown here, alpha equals 0.926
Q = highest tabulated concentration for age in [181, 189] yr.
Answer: 1.18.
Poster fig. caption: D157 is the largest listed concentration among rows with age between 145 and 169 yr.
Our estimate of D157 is 1.039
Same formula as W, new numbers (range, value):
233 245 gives 0.967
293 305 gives 0.931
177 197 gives 1.13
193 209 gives 1.08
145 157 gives 0.905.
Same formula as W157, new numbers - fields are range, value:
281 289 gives 0.9442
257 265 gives 0.9388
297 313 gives 0.8993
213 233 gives 0.8806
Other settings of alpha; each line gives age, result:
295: 0.9246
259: 0.9388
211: 1.04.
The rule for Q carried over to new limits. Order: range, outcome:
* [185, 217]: 1.124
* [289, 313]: 0.9994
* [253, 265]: 0.9624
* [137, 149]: 0.9574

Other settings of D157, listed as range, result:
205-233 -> 1.095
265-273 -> 0.9595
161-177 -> 1.138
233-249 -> 0.9771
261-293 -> 0.9995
